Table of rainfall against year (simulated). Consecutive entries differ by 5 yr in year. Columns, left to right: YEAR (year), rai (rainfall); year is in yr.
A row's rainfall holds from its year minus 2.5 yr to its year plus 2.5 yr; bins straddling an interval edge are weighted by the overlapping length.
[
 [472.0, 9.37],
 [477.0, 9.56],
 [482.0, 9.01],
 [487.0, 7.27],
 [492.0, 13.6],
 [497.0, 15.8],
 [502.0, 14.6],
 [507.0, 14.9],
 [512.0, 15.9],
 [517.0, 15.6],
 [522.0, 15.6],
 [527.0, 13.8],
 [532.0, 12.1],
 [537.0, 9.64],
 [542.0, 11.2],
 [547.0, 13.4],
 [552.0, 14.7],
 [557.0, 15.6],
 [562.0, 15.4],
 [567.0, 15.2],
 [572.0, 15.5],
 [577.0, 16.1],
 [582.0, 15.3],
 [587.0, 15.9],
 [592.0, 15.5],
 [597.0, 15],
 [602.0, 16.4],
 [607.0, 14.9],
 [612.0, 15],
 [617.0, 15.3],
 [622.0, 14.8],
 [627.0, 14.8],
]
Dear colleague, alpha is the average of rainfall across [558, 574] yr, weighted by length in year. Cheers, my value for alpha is 15.4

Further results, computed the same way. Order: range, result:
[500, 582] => 14.4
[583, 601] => 15.5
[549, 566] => 15.2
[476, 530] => 13.3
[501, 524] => 15.4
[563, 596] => 15.5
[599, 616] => 15.4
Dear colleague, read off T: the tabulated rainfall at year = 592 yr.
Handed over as 15.5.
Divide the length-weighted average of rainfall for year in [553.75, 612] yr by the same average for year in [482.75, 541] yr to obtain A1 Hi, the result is 1.16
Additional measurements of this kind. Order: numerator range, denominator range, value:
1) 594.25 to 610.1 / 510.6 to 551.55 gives 1.15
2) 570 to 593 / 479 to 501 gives 1.35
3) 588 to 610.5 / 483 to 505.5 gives 1.22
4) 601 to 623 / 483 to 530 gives 1.09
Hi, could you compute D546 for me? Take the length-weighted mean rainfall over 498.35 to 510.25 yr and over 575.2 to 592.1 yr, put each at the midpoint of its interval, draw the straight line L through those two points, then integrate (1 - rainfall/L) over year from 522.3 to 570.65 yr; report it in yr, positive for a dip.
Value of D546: 5.5 yr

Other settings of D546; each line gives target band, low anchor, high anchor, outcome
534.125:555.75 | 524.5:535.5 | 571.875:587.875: 1.9 yr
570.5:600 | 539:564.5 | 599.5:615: -1.4 yr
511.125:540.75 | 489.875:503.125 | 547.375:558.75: 2.4 yr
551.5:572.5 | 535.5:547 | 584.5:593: -3.5 yr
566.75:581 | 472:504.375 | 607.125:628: -1.9 yr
